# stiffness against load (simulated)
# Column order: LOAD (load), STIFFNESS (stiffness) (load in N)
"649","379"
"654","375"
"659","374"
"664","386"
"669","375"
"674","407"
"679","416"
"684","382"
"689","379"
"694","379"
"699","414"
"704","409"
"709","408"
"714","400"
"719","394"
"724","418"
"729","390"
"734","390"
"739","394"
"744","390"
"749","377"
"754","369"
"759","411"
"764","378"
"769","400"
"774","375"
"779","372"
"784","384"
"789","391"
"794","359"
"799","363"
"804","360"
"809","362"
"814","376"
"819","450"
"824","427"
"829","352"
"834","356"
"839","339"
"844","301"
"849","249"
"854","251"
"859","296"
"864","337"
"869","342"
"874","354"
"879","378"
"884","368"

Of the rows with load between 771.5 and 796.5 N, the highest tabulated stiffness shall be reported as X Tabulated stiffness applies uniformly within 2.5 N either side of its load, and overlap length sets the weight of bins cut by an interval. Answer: 391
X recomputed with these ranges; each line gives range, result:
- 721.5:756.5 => 418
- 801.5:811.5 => 362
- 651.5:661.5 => 375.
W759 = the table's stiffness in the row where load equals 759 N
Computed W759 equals 411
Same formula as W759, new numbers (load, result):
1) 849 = 249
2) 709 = 408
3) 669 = 375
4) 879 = 378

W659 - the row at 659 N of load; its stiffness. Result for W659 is 374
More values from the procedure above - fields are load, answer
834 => 356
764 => 378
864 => 337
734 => 390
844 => 301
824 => 427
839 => 339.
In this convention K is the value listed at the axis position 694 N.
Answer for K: 379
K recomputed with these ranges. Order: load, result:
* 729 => 390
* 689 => 379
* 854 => 251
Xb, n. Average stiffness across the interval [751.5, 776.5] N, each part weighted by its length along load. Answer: 387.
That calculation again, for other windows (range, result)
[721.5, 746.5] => 396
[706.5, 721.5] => 401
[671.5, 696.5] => 393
